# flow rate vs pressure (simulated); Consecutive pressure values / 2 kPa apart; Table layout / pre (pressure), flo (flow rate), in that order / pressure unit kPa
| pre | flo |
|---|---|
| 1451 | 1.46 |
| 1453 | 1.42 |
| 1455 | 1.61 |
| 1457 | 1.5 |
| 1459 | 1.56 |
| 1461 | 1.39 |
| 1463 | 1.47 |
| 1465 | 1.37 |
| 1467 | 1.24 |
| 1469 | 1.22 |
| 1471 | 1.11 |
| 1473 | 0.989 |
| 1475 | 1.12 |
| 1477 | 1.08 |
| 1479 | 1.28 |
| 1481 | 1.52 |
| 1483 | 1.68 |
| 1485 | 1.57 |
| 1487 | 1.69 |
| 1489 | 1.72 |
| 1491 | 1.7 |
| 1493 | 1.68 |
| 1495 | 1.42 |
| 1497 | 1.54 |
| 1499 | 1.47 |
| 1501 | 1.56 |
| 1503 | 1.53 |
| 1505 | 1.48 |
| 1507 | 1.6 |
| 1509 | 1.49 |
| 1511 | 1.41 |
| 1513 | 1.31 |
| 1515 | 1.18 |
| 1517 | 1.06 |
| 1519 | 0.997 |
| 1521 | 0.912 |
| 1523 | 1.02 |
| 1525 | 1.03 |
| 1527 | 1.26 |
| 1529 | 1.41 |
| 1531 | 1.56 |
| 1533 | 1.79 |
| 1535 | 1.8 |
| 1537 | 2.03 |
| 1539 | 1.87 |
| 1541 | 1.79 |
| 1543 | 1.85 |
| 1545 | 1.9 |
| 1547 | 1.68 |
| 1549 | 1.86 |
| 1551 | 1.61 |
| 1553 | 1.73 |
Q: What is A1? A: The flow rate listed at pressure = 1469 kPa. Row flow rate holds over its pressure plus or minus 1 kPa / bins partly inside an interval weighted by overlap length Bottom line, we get 1.22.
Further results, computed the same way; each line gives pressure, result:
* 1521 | 0.912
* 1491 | 1.7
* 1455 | 1.61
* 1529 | 1.41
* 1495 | 1.42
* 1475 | 1.12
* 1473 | 0.989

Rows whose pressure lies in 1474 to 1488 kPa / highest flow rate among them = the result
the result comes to 1.69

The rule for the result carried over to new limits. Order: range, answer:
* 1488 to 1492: 1.72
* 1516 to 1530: 1.41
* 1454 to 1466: 1.61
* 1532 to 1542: 2.03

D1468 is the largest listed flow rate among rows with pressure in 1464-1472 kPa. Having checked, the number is 1.37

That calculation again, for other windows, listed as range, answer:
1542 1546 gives 1.9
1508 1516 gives 1.49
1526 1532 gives 1.56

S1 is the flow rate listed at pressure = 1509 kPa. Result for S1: 1.49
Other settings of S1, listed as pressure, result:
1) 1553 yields 1.73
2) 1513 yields 1.31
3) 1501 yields 1.56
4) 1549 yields 1.86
